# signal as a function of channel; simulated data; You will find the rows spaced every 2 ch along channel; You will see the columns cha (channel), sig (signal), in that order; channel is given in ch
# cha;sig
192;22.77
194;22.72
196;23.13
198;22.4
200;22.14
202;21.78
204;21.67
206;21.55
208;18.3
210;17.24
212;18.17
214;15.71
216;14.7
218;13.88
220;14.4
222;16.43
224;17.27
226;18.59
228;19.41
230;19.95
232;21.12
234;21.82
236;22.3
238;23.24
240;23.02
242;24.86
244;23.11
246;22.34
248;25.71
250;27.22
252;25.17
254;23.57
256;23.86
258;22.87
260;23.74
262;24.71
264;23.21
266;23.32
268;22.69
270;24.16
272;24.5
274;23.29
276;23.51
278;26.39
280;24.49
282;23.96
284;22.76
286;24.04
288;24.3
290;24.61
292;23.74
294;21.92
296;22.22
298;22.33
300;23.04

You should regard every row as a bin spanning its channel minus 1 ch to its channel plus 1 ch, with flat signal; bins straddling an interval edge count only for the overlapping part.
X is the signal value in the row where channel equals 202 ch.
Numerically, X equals 21.78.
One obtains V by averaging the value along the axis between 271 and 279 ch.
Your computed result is 24.4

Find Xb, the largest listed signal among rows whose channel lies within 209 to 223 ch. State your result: 18.17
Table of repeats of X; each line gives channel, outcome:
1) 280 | 24.49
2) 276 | 23.51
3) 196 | 23.13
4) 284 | 22.76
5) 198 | 22.4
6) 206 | 21.55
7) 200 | 22.14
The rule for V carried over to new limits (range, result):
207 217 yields 16.8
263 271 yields 23.3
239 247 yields 23.3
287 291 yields 24.5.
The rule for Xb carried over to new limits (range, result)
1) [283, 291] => 24.61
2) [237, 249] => 25.71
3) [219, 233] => 21.12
